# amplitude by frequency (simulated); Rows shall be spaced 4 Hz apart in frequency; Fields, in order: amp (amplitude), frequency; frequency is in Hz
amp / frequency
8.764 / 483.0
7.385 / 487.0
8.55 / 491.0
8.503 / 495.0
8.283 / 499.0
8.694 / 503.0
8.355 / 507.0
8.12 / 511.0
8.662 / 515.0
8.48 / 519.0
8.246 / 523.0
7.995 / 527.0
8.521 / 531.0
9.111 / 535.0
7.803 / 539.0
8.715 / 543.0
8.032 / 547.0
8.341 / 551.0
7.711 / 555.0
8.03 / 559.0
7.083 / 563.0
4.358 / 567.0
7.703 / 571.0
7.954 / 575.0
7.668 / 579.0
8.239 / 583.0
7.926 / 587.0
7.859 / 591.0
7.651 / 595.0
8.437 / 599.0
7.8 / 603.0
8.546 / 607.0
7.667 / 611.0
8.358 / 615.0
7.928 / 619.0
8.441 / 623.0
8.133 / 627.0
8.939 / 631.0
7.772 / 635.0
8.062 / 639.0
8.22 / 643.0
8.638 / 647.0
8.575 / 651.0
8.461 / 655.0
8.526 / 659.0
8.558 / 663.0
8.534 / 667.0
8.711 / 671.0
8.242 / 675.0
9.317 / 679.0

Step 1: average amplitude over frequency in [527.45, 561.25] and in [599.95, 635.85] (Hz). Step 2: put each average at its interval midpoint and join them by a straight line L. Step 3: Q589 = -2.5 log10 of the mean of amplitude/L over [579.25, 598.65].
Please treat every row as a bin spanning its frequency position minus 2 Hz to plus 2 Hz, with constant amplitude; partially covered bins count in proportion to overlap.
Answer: 0.04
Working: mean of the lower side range 8.26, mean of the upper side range 8.2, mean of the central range 7.94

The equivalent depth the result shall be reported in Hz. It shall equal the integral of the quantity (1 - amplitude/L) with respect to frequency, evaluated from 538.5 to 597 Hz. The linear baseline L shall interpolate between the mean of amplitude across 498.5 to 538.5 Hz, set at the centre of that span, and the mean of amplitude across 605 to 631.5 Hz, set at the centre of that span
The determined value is 4.7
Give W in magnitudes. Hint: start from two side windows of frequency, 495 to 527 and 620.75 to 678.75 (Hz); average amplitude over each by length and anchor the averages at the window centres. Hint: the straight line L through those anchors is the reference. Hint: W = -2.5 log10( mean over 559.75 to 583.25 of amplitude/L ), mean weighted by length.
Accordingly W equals 0.18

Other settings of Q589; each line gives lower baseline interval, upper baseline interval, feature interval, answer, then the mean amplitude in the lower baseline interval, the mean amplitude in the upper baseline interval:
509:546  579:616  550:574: 0.15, 8.4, 8.02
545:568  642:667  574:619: -0.02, 7.39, 8.51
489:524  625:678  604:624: 0.04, 8.44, 8.43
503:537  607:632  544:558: 0.04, 8.45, 8.24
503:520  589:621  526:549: -0.01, 8.43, 8.03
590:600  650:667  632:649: 0.02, 7.95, 8.53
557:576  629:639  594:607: -0.06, 6.98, 8.3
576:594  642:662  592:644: 0.01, 7.91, 8.5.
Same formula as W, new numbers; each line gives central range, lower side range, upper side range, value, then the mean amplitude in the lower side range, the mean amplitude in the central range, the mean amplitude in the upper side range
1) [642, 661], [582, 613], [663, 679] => -0.01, 8.01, 8.5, 8.61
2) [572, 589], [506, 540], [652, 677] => 0.07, 8.38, 7.93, 8.51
